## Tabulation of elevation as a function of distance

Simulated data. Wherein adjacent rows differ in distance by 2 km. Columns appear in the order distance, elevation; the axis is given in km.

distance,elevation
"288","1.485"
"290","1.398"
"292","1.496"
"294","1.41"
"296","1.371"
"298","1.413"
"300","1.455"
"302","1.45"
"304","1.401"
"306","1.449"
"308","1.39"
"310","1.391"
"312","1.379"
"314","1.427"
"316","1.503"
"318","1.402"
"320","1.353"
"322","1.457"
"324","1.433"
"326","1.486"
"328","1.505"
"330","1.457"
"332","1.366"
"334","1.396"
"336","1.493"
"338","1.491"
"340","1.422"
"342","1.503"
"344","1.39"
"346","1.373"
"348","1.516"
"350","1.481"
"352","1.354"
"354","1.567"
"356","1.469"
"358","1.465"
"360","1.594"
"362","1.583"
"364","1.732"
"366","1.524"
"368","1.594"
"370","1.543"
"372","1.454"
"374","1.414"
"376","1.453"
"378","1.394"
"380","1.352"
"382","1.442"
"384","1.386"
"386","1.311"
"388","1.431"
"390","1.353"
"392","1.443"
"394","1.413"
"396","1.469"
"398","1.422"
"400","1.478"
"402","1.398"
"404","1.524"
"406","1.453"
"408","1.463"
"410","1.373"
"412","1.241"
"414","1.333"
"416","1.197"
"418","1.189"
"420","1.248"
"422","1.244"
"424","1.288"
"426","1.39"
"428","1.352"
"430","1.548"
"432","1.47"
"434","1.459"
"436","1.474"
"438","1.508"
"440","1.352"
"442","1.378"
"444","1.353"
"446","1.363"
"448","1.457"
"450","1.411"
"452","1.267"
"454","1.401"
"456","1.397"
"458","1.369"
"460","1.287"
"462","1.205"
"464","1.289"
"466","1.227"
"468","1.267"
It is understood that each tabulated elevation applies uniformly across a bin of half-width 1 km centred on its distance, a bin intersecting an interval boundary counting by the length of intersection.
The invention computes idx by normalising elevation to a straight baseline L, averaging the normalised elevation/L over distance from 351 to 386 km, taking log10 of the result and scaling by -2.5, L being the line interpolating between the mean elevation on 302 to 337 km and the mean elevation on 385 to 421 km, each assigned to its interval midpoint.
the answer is -0.07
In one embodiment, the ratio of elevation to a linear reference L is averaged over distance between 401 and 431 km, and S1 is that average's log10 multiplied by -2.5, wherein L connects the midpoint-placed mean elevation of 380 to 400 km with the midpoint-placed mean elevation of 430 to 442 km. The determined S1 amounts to 0.066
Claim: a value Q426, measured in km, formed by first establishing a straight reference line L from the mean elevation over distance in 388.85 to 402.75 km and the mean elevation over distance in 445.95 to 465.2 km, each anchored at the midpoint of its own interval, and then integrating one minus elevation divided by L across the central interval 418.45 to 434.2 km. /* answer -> 0.2 km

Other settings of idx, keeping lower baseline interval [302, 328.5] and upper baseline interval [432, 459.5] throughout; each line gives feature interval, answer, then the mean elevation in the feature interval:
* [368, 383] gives -0.02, 1.45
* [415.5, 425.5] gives 0.13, 1.24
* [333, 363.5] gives -0.04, 1.48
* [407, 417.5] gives 0.07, 1.32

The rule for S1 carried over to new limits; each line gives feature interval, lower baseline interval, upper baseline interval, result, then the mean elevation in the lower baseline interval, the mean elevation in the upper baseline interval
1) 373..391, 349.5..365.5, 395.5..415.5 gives 0.06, 1.53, 1.41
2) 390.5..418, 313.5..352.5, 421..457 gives 0.01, 1.44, 1.4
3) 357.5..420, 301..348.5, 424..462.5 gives -0.01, 1.43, 1.39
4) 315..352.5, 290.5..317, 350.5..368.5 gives 0.03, 1.43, 1.54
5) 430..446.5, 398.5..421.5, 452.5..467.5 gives -0.08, 1.35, 1.31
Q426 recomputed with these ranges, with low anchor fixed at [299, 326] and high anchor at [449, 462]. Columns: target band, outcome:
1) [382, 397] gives -0.24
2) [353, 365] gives -1.46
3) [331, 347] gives -0.22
